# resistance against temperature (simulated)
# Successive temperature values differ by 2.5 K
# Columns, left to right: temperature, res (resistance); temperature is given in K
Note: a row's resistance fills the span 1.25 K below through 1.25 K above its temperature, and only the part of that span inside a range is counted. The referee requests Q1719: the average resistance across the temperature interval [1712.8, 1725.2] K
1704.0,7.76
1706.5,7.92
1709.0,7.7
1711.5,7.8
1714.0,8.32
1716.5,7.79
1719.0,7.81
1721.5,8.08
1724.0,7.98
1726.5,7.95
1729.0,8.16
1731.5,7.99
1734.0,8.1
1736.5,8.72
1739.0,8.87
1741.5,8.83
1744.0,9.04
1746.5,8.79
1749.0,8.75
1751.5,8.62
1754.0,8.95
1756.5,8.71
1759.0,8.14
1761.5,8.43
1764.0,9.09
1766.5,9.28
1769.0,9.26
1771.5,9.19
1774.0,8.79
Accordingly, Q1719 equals 7.99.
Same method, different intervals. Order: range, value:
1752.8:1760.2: 8.6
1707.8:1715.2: 7.94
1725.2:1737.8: 8.19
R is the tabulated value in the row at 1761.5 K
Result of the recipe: 8.43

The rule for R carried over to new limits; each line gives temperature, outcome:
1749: 8.75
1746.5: 8.79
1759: 8.14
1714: 8.32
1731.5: 7.99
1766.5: 9.28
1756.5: 8.71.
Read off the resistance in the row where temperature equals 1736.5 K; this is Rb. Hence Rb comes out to 8.72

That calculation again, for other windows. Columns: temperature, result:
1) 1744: 9.04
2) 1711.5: 7.8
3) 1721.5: 8.08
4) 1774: 8.79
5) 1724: 7.98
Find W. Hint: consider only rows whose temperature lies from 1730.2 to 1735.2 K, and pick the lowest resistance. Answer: 7.99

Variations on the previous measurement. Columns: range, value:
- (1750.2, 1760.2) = 8.14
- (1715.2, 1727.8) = 7.79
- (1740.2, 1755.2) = 8.62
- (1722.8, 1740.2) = 7.95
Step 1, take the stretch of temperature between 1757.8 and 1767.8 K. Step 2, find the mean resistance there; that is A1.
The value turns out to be 8.74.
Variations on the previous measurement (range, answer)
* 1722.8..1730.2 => 8.03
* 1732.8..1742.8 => 8.63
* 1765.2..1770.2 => 9.27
